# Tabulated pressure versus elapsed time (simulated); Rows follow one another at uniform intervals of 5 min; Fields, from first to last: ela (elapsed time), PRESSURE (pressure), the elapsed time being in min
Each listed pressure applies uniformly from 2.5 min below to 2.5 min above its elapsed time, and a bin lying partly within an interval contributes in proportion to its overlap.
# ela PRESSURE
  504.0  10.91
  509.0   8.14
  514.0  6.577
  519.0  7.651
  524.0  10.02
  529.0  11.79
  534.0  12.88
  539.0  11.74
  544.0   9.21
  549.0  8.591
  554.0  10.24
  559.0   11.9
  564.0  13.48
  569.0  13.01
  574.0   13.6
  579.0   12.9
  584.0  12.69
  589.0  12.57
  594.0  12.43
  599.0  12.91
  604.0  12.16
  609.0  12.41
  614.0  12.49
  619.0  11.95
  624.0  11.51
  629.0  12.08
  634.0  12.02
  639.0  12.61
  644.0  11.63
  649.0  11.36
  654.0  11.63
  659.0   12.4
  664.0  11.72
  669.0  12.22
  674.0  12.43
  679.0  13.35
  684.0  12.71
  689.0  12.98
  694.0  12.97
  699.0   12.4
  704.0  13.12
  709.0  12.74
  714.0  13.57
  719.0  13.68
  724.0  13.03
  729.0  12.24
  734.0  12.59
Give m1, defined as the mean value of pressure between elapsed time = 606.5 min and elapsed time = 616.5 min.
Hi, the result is 12.4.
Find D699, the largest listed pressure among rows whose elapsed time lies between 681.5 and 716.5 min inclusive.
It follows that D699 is 13.57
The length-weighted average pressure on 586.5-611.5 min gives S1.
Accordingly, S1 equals 12.5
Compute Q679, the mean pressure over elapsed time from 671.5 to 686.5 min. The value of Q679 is 12.8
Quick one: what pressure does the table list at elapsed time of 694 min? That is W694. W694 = 12.97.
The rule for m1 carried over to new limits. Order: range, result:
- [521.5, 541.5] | 11.6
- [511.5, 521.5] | 7.11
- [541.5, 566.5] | 10.7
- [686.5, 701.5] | 12.8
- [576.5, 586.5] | 12.8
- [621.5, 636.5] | 11.9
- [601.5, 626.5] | 12.1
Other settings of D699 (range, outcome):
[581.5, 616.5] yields 12.91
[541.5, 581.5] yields 13.6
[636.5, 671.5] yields 12.61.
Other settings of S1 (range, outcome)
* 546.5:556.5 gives 9.42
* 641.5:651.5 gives 11.5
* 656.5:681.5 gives 12.4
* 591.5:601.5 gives 12.7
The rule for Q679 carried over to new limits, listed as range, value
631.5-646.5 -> 12.1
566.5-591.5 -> 13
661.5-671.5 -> 12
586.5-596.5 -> 12.5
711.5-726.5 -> 13.4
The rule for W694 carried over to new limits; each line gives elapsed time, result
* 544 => 9.21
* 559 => 11.9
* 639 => 12.61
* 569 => 13.01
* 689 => 12.98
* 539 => 11.74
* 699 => 12.4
